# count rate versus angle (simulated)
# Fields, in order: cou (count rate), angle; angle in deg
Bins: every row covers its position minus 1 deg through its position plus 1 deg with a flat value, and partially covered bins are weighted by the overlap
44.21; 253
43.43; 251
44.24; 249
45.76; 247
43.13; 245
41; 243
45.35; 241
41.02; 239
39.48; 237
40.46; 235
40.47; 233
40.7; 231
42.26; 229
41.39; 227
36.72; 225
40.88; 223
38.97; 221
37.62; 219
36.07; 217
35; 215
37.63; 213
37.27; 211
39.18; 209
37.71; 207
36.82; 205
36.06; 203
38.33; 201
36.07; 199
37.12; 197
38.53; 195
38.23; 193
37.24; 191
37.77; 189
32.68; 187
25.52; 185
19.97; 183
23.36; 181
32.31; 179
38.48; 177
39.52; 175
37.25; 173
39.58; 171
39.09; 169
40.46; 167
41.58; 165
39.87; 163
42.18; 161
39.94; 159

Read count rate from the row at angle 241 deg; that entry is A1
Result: 45.35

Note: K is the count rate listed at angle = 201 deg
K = 38.33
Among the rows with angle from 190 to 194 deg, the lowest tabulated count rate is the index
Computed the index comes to 37.24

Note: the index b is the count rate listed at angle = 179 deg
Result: 32.31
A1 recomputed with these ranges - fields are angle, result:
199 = 36.07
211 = 37.27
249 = 44.24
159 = 39.94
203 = 36.06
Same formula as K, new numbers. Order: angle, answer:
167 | 40.46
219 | 37.62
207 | 37.71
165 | 41.58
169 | 39.09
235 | 40.46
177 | 38.48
